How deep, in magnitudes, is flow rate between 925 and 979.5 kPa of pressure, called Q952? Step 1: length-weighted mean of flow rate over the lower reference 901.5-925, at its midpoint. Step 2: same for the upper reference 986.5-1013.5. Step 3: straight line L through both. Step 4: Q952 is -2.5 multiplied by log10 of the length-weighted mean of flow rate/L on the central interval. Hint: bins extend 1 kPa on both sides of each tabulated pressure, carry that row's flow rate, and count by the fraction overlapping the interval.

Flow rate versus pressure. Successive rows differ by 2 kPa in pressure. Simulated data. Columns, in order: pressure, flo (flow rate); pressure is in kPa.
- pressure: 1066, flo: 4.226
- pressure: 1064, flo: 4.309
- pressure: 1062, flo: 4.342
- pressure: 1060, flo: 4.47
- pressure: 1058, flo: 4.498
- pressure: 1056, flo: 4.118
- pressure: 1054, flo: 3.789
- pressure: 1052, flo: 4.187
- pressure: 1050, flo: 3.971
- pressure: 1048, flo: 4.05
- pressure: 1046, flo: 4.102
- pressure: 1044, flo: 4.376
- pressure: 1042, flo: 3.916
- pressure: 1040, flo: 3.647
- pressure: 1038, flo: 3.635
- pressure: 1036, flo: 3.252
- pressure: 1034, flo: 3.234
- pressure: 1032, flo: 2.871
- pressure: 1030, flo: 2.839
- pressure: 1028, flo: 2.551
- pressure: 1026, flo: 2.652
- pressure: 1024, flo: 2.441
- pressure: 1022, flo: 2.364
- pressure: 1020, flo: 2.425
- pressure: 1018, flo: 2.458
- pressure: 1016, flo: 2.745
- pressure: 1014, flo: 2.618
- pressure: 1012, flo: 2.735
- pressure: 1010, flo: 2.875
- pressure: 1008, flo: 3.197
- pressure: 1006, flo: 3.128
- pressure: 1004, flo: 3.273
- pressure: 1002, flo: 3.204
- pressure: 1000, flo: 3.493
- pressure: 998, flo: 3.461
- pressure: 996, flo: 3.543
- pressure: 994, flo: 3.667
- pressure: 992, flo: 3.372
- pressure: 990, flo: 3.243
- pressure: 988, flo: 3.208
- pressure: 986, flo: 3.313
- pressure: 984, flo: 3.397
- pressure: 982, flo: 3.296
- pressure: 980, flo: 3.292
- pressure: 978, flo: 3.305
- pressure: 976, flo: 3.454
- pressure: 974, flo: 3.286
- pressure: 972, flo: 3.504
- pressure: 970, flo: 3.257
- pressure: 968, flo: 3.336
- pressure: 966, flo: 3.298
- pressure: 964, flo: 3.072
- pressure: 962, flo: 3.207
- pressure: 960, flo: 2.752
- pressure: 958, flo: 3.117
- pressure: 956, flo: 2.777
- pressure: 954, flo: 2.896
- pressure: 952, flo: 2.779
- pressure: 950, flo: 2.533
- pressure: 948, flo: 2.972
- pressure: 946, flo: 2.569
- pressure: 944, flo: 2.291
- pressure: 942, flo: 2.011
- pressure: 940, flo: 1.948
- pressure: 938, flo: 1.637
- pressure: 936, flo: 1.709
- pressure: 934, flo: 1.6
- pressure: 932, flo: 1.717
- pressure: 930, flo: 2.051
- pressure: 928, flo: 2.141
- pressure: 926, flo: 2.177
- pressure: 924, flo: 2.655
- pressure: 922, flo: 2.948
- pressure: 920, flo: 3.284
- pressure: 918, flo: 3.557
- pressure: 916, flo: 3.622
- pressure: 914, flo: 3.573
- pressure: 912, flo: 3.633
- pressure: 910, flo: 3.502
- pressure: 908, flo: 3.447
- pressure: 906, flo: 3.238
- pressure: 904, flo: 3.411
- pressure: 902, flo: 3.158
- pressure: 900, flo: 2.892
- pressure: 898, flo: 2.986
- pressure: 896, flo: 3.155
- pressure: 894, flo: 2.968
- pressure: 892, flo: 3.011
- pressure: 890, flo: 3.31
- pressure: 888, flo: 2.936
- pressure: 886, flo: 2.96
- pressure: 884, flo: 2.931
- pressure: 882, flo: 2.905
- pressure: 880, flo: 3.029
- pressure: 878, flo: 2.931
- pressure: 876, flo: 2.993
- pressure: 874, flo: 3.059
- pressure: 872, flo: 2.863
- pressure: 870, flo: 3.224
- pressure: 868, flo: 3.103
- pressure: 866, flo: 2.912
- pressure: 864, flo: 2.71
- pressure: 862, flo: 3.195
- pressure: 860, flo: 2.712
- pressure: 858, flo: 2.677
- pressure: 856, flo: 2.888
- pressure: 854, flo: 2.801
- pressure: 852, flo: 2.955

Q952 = 0.24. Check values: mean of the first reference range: 3.34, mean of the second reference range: 3.25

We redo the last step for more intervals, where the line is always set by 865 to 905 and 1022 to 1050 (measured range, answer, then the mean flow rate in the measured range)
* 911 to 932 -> 0.07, 2.9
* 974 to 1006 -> -0.04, 3.36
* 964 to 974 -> -0.04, 3.31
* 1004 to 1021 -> 0.17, 2.8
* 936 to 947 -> 0.46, 2.06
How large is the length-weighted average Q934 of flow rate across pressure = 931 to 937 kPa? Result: 1.68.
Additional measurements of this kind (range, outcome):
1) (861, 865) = 2.95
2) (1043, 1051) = 4.12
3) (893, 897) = 3.06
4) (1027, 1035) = 2.87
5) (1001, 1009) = 3.2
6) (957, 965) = 3.04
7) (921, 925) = 2.8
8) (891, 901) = 3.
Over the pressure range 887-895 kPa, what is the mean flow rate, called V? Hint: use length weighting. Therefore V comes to 3.06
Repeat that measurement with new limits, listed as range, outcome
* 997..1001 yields 3.48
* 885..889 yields 2.95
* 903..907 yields 3.32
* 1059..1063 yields 4.41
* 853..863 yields 2.85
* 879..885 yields 2.95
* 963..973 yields 3.29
